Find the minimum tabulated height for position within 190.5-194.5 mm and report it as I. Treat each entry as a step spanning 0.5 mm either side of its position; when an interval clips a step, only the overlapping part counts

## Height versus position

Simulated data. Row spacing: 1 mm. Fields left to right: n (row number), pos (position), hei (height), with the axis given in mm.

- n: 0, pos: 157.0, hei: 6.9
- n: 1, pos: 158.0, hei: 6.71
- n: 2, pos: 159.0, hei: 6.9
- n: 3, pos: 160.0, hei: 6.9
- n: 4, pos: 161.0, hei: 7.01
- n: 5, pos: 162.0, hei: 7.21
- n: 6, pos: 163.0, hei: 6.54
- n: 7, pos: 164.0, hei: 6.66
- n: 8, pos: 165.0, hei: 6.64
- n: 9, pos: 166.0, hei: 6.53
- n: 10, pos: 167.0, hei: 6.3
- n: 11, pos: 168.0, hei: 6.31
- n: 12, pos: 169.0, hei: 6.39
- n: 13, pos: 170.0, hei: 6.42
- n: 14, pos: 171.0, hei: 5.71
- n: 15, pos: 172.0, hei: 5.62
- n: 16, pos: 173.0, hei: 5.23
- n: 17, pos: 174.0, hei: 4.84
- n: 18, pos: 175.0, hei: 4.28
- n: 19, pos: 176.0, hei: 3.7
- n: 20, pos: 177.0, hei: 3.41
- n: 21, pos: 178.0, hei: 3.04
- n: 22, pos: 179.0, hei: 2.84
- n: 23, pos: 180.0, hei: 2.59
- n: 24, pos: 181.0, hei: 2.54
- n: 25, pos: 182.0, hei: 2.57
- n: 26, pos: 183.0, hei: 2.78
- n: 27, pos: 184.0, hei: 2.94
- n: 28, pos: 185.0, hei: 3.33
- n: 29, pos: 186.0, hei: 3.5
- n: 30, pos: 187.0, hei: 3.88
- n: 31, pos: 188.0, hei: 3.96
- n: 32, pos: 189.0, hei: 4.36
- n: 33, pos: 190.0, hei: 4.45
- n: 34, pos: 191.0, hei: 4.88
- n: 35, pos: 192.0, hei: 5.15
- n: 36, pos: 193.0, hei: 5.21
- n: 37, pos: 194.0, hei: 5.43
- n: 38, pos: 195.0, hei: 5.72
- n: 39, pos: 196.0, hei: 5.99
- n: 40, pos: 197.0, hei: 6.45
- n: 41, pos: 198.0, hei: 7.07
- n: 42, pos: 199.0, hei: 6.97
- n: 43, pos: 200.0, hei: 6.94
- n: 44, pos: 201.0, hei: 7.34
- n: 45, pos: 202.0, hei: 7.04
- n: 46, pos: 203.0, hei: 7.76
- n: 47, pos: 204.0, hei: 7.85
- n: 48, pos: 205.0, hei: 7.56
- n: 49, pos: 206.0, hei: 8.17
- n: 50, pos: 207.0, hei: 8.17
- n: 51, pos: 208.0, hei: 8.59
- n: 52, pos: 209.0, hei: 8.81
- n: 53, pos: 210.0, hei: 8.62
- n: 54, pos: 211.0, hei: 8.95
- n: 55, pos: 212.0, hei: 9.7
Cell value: 4.88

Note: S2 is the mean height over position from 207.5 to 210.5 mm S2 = 8.67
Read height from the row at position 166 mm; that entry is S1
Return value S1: 6.53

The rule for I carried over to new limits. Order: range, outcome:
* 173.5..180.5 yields 2.59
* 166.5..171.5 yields 5.71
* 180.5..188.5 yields 2.54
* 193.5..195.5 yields 5.43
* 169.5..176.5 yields 3.7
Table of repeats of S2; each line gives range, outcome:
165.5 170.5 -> 6.39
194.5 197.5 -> 6.05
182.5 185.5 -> 3.02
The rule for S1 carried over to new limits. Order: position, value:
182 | 2.57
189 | 4.36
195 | 5.72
